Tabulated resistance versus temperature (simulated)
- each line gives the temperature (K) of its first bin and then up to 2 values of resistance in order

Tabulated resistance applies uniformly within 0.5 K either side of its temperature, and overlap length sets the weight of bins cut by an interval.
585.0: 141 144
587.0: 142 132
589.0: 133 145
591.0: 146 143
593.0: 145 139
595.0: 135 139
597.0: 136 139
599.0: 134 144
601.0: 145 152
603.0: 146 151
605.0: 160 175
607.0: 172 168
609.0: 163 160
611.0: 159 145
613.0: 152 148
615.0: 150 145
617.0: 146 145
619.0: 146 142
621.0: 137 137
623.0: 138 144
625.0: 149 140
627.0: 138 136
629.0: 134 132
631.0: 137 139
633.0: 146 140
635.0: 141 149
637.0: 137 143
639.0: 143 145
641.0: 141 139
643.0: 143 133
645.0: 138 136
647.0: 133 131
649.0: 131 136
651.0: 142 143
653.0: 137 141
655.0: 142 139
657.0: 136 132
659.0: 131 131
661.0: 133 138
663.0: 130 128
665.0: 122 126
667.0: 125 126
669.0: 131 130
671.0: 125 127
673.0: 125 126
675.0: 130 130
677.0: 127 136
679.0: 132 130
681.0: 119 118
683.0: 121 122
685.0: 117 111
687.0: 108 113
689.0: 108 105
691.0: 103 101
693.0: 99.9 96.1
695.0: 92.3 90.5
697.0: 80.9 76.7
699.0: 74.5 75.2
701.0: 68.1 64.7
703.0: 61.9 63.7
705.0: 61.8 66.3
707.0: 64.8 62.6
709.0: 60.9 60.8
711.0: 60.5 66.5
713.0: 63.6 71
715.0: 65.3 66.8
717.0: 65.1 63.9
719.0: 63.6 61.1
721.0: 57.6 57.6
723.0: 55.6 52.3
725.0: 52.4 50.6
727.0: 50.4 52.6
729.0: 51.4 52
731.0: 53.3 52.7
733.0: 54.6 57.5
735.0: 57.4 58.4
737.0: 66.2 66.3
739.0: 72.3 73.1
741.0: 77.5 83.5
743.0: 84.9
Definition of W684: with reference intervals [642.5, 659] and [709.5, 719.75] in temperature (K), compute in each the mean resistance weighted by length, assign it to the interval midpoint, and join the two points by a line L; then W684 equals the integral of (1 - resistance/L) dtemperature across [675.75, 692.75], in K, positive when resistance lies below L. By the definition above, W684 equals -3.1 K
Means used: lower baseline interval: 137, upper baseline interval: 64.6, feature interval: 117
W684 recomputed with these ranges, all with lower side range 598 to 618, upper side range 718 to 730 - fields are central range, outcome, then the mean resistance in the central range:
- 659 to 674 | -3.6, 128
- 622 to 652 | -2.6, 139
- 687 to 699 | -2.2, 96.5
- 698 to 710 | 1.0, 66.1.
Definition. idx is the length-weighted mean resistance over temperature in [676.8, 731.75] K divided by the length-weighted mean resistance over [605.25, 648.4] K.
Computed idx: 0.6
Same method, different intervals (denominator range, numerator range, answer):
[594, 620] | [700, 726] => 0.42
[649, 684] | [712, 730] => 0.45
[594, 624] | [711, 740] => 0.40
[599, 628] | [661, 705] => 0.74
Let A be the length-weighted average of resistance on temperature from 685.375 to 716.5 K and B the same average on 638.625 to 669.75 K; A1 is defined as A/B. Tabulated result 0.59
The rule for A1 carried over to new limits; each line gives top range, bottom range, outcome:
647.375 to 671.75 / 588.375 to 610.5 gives 0.89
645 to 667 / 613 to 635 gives 0.95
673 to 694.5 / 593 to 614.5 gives 0.78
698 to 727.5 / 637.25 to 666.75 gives 0.46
